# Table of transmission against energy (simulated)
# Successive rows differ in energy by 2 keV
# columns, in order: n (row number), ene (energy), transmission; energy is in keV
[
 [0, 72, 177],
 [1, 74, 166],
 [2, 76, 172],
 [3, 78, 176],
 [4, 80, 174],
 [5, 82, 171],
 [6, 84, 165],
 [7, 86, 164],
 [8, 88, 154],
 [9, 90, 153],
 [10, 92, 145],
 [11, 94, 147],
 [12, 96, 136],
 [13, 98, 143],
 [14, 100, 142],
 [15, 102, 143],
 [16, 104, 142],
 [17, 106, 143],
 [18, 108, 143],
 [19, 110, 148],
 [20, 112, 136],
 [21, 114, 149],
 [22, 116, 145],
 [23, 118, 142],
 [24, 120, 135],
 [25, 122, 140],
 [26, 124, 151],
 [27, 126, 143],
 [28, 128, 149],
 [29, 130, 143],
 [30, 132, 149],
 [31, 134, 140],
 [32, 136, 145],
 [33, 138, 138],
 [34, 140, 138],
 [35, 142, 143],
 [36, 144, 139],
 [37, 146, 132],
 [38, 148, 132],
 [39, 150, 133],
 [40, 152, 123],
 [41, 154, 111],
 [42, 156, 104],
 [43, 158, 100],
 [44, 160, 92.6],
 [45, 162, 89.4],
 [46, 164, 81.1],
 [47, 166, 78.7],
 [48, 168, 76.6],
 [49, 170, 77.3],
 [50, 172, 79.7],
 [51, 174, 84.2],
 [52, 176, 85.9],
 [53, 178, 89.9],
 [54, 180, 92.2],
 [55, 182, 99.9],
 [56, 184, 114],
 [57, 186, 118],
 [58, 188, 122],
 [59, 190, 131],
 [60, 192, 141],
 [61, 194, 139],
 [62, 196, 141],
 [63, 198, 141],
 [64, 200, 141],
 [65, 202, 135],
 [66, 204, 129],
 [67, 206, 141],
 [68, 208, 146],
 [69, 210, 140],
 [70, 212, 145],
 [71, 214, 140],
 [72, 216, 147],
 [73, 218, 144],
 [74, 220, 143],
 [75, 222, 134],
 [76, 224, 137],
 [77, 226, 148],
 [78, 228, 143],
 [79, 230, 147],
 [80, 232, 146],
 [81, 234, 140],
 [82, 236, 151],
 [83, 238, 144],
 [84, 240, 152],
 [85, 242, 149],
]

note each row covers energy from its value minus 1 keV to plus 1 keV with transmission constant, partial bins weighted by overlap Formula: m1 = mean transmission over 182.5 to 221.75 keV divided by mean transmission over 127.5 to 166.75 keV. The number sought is 1.11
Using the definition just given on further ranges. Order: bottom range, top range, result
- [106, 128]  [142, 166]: 0.78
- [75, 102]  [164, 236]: 0.79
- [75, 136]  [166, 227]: 0.82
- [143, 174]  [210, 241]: 1.40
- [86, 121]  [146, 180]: 0.67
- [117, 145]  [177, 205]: 0.87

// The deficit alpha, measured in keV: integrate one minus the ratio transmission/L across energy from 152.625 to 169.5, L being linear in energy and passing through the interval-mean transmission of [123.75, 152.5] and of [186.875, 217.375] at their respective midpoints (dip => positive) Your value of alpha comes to 5.75 keV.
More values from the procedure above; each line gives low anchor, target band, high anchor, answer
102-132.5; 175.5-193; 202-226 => 3.76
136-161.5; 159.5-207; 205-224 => 8.76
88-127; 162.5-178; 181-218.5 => 6.31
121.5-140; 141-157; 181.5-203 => 1.47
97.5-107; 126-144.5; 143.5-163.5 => -2.76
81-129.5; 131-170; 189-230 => 7.34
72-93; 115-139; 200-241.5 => 2.16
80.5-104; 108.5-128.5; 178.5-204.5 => 0.12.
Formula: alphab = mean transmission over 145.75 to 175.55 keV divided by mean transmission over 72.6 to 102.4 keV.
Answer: 0.6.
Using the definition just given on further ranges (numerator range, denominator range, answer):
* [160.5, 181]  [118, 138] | 0.58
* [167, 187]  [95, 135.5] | 0.64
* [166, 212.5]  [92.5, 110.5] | 0.82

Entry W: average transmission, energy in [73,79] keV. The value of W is 171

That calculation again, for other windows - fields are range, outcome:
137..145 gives 140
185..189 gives 120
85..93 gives 154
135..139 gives 142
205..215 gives 142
